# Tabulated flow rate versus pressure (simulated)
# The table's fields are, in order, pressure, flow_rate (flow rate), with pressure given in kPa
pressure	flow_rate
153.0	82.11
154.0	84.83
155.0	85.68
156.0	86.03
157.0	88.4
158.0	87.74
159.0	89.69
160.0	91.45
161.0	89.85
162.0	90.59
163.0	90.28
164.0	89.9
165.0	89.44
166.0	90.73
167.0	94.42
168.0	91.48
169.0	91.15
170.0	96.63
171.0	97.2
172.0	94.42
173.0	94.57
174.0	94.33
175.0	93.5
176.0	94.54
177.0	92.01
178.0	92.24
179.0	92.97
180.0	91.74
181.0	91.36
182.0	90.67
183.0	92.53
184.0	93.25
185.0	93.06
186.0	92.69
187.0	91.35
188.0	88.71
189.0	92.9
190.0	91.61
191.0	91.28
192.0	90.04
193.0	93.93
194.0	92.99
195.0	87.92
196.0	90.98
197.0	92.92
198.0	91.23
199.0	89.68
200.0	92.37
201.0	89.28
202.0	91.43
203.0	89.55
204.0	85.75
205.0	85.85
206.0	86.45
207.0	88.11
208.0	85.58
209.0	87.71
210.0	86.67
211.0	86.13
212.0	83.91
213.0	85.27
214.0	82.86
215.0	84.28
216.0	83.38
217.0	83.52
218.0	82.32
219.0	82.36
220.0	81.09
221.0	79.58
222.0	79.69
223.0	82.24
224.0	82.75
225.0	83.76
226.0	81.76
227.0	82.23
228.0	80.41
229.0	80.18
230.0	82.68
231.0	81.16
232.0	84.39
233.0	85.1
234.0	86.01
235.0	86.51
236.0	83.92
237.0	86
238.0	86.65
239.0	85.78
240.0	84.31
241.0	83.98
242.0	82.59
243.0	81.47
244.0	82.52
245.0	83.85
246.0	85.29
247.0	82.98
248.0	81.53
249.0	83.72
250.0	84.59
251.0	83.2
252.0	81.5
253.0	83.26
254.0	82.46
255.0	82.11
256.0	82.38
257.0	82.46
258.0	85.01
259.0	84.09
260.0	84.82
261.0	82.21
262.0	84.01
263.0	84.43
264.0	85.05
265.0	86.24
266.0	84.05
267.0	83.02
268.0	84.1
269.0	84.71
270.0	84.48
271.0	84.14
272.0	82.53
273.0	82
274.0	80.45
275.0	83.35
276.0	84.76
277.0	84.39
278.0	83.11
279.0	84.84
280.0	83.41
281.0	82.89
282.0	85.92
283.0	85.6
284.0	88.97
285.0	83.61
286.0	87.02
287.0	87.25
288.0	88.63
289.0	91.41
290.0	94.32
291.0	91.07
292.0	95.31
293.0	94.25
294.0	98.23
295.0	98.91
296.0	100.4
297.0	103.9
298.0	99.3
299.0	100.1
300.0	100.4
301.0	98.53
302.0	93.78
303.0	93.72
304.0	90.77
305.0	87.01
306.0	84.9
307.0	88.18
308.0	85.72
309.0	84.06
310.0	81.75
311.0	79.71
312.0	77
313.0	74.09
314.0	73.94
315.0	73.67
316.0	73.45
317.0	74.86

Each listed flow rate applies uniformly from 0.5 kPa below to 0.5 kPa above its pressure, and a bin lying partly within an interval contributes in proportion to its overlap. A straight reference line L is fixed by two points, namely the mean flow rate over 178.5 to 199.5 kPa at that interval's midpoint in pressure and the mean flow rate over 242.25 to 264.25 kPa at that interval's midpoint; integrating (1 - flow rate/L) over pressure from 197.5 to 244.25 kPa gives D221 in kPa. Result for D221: 1.5 kPa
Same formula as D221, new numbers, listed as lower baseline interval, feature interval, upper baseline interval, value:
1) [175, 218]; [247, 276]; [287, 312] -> 2.5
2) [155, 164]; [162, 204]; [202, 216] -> -2.0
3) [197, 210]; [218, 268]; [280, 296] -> 3.4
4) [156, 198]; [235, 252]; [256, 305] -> 1.1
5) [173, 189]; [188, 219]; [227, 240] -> 0.3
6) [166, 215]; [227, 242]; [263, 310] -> 1.0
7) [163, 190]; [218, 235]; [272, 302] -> 1.7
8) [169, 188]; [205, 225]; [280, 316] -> 1.7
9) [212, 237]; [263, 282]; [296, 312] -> 0.9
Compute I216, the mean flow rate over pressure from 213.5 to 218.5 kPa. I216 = 83.3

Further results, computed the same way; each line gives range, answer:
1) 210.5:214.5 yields 84.5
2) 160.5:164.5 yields 90.2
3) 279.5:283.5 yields 84.5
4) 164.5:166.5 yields 90.1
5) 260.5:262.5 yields 83.1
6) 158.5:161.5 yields 90.3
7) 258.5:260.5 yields 84.5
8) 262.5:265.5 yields 85.2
